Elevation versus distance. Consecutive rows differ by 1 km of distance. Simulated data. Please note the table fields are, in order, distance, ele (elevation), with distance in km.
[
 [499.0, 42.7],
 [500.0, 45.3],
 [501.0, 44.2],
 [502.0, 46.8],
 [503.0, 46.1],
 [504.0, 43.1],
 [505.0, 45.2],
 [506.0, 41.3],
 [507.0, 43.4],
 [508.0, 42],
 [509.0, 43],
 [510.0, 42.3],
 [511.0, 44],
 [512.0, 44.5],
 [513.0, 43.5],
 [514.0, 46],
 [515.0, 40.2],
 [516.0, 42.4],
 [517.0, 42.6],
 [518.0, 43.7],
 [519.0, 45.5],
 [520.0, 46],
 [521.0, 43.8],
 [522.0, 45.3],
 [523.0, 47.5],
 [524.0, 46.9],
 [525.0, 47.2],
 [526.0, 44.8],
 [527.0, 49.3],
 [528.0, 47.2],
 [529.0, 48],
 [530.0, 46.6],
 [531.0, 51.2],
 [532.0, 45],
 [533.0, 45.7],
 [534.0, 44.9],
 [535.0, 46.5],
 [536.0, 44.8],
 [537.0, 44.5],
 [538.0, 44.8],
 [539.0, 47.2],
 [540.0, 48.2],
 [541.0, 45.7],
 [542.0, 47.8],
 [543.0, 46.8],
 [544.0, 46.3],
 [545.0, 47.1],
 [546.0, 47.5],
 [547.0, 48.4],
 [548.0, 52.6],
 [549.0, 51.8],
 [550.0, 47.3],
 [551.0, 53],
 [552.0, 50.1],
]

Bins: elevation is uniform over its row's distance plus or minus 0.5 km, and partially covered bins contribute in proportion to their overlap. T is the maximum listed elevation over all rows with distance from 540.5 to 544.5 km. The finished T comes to 47.8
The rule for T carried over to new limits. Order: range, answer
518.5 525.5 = 47.5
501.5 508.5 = 46.8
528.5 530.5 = 48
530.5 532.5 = 51.2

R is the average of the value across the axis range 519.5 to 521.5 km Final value 44.9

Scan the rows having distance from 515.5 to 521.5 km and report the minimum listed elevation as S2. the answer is 42.4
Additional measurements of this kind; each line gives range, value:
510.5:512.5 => 44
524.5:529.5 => 44.8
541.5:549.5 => 46.3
